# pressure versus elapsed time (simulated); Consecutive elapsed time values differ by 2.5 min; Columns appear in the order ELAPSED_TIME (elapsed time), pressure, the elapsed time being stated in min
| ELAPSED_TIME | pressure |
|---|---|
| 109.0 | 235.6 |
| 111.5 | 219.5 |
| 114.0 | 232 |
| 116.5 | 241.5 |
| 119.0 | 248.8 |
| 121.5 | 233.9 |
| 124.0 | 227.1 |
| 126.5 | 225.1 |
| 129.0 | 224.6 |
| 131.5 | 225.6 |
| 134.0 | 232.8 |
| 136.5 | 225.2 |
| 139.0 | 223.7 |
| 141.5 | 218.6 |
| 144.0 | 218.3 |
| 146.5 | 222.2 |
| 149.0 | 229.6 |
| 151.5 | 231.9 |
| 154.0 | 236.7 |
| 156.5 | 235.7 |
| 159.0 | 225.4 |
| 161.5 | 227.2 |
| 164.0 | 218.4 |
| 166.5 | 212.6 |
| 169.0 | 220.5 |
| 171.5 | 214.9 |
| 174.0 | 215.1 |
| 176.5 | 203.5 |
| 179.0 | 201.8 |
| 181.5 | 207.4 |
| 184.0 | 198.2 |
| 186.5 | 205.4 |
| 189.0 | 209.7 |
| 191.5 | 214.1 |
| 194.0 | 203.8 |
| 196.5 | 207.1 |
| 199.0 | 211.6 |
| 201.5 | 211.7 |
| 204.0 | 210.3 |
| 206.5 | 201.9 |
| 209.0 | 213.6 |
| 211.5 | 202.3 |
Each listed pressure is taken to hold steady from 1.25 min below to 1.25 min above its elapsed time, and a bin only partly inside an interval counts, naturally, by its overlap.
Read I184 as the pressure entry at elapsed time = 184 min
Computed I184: 198.2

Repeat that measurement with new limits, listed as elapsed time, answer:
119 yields 248.8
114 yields 232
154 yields 236.7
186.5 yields 205.4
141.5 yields 218.6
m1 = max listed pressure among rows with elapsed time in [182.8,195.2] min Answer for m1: 214.1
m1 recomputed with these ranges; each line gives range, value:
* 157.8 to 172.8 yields 227.2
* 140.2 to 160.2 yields 236.7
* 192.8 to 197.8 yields 207.1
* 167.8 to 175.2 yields 220.5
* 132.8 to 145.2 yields 232.8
